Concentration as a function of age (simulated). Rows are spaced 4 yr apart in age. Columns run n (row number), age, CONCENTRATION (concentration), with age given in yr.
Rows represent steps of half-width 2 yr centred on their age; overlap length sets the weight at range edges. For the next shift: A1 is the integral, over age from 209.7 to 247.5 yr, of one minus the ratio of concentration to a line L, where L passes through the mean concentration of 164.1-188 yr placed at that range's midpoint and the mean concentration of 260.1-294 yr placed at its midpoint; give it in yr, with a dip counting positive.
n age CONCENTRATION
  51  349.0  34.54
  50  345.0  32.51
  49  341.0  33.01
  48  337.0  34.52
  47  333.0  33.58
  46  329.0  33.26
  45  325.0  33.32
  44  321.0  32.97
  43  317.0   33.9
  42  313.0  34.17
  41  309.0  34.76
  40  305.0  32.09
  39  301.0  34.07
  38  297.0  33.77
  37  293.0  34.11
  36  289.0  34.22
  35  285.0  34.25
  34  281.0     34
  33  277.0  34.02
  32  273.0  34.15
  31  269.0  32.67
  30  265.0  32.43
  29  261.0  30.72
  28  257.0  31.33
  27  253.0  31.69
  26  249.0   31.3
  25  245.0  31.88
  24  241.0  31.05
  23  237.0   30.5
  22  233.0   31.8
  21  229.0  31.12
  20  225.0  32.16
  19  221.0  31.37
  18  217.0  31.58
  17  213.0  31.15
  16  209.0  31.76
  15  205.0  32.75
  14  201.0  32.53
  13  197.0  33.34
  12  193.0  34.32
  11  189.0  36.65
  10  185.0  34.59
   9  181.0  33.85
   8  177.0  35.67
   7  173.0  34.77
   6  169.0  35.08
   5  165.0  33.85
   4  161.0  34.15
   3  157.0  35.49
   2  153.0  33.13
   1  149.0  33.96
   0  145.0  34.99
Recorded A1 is 2.96 yr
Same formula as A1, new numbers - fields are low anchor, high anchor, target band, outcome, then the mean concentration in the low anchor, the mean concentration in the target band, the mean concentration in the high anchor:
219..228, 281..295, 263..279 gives 0.1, 31.7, 33.3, 34.2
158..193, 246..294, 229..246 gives 1.2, 34.8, 31.3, 32.9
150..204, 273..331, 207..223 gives 1.3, 34.4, 31.5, 33.8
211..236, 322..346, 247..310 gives -1.2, 31.5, 33.1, 33.4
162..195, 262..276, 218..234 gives 1.1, 34.8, 31.6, 33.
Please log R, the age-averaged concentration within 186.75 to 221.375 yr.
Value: 32.9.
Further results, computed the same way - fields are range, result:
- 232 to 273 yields 31.7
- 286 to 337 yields 33.7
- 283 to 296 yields 34.2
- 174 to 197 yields 34.9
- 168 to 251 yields 32.8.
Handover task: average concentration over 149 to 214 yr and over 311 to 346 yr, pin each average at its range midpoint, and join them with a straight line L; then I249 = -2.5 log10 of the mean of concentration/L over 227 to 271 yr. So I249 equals 0.08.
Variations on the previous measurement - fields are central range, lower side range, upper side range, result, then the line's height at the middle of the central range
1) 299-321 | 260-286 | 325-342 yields -0.01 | 33.5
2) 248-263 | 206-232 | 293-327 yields 0.04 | 32.4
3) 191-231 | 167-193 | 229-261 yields 0.04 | 33.3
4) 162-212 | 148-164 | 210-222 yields -0.04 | 32.7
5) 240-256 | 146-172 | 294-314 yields 0.08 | 34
